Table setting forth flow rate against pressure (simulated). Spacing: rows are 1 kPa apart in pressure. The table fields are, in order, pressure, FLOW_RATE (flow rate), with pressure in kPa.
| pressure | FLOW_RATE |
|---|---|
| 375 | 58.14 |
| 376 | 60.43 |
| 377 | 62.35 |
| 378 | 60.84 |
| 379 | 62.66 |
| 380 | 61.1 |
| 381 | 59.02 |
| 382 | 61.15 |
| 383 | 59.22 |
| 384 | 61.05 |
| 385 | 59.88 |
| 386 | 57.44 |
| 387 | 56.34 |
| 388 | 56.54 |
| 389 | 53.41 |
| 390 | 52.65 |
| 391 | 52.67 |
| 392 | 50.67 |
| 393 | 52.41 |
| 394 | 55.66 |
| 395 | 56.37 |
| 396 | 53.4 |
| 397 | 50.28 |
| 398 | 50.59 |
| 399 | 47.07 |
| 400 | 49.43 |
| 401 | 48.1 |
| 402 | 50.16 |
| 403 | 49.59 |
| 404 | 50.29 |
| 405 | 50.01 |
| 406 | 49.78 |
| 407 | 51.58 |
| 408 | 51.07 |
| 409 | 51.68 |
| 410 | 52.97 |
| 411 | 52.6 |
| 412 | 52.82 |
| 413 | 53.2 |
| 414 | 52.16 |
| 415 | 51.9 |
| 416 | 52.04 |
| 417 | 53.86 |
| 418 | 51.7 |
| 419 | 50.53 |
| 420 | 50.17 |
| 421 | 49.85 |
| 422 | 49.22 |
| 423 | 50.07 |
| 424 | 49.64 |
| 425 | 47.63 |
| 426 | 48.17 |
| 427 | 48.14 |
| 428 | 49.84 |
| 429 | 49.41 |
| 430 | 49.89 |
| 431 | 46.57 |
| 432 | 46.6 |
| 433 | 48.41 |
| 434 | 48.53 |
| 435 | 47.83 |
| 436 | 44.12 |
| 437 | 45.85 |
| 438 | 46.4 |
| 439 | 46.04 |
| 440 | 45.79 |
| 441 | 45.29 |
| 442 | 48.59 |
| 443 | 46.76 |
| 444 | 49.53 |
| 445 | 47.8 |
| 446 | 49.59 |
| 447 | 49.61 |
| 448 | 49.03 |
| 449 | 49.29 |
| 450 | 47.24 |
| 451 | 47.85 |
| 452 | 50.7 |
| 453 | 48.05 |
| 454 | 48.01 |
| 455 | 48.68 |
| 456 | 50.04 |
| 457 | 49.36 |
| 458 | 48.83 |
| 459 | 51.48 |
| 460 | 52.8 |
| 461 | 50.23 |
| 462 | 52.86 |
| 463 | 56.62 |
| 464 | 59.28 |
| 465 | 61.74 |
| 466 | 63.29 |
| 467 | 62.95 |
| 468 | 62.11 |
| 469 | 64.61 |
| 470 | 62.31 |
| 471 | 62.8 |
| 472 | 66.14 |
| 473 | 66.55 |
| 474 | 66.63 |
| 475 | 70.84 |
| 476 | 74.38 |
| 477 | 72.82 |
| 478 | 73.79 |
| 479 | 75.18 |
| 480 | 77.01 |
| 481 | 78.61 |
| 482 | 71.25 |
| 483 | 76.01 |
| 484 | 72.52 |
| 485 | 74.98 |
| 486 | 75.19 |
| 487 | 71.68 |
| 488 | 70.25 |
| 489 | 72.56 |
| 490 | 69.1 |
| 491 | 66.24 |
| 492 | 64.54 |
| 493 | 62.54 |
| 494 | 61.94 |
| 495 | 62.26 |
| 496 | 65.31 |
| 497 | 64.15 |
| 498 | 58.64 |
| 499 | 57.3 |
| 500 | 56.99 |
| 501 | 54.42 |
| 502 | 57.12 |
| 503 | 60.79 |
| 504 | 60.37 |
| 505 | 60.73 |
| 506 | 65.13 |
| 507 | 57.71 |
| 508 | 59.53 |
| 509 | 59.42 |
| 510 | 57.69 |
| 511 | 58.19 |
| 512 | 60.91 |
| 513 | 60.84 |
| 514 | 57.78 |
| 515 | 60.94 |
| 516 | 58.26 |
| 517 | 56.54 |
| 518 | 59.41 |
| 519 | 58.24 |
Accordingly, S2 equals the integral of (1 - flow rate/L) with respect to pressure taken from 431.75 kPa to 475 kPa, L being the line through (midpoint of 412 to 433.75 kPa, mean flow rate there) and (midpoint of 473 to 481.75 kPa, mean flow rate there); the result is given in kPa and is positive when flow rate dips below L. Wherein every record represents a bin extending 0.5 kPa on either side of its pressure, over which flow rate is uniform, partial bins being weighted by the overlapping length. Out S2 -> 7.1 kPa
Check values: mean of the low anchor 50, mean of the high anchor 73.2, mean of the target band 52.7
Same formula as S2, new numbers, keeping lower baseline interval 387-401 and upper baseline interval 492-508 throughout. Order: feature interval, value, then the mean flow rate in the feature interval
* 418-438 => 2.4 kPa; 48.5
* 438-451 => 1.9 kPa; 47.8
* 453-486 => -2.8 kPa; 63.2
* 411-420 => 0.3 kPa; 52.2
